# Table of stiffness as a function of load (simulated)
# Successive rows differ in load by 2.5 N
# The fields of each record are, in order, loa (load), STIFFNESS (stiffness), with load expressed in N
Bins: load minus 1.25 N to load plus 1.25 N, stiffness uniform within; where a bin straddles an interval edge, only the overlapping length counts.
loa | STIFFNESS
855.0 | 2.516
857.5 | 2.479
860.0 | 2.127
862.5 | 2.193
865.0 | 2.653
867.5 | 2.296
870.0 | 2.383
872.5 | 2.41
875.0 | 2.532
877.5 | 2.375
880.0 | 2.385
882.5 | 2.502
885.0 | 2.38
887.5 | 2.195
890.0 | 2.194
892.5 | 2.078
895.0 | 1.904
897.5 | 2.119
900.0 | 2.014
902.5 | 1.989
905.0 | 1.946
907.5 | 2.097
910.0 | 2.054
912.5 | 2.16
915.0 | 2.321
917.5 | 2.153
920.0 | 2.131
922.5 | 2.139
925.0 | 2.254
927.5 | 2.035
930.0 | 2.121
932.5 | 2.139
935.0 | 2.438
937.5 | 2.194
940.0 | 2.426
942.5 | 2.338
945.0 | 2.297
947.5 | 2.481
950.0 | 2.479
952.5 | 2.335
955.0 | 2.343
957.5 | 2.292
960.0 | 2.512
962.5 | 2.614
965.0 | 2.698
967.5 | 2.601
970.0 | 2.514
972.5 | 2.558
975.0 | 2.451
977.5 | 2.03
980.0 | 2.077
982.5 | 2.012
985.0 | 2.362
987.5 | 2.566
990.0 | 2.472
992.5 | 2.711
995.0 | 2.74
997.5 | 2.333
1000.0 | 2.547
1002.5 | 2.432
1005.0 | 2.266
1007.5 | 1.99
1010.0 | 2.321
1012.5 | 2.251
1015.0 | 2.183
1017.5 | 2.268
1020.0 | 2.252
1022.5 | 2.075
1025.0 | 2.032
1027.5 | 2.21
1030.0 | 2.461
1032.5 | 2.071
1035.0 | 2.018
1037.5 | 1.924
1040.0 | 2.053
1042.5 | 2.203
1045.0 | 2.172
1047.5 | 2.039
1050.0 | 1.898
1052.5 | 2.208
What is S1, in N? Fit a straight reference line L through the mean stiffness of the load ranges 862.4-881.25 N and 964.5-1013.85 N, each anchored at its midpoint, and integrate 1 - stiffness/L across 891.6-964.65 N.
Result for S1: 5.4 N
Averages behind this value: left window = 2.42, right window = 2.39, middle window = 2.23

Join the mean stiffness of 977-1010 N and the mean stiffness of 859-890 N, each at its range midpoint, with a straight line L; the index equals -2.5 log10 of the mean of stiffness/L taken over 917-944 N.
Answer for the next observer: 0.07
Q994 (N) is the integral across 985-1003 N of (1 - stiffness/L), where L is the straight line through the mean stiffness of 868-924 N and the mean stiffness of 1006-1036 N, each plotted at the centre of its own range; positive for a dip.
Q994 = -2.9 N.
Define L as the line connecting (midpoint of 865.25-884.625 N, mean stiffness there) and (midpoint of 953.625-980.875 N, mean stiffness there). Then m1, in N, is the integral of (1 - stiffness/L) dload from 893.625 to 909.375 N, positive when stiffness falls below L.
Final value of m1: 2.7 N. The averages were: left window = 2.42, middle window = 2.01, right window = 2.43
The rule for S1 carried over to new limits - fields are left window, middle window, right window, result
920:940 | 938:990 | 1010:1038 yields -4.9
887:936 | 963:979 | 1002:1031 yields -2.2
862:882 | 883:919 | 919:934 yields 2.3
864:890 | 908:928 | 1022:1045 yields 1.4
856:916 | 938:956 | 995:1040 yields -1.2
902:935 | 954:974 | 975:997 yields -1.9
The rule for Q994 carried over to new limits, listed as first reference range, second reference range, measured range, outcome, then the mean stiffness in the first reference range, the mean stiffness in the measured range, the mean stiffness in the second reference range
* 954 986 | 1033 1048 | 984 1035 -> -2.5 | 2.39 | 2.32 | 2.07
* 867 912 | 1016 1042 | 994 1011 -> -1.7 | 2.21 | 2.37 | 2.14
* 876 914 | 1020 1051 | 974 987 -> -0.5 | 2.16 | 2.2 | 2.1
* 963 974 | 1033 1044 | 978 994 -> 0.6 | 2.59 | 2.36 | 2.05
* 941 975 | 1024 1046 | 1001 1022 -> -0.1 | 2.47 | 2.24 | 2.13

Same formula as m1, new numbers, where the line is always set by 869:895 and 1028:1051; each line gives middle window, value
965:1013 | -4.9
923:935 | 0.5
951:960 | -0.6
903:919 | 1.2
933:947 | -0.6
